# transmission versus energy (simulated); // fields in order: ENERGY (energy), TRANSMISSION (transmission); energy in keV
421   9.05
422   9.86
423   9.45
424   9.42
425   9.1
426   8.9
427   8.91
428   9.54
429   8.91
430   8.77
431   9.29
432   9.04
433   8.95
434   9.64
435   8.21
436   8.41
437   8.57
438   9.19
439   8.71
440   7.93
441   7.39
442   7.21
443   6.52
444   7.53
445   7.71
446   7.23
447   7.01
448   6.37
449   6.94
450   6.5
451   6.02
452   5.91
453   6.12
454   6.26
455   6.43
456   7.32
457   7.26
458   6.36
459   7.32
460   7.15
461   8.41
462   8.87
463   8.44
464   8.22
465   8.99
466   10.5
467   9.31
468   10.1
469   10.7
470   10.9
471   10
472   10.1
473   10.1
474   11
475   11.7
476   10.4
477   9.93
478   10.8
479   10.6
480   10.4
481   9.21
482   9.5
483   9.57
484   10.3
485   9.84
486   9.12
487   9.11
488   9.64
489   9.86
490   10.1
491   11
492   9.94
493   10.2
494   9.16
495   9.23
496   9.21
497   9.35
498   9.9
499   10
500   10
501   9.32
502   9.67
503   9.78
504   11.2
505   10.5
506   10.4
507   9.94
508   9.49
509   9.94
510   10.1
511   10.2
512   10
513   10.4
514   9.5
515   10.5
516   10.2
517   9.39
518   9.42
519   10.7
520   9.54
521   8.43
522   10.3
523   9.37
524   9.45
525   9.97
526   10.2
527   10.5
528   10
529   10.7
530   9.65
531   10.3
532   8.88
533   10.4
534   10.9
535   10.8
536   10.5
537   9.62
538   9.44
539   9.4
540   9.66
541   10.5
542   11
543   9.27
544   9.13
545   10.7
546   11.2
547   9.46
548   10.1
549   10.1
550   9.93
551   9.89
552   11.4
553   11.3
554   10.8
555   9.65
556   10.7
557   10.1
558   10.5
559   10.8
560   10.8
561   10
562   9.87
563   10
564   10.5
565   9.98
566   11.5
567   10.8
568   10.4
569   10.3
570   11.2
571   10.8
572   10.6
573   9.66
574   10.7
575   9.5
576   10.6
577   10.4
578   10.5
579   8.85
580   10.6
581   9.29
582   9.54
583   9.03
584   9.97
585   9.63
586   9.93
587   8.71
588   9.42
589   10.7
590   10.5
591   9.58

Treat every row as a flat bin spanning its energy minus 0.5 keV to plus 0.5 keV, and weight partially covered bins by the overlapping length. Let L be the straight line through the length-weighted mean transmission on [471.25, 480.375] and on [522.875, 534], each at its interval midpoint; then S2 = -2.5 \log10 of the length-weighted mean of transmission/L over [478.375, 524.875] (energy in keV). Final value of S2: 0.05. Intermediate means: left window 10.5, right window 10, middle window 9.85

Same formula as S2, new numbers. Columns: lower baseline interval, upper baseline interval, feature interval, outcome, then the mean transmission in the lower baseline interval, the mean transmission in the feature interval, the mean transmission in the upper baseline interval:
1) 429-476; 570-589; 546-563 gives -0.081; 8.3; 10.4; 9.93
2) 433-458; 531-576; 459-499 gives -0.178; 7.36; 9.74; 10.3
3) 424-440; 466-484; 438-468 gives 0.264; 8.93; 7.52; 10.3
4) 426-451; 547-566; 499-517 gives -0.070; 8.08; 10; 10.4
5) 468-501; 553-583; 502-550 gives 0.015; 10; 10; 10.3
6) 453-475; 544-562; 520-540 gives 0.005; 8.76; 9.92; 10.4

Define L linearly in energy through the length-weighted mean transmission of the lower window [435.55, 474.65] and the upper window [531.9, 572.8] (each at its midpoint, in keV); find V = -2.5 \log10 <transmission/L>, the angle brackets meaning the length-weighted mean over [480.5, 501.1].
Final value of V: -0.09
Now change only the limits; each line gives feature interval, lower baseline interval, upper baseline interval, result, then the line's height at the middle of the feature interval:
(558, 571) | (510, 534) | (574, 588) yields -0.08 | 9.81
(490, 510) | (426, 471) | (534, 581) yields -0.09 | 9.13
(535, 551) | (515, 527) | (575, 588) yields -0.03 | 9.77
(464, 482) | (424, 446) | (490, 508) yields -0.10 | 9.34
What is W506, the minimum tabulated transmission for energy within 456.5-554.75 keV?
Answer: 6.36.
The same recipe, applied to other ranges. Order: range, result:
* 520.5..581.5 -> 8.43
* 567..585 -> 8.85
